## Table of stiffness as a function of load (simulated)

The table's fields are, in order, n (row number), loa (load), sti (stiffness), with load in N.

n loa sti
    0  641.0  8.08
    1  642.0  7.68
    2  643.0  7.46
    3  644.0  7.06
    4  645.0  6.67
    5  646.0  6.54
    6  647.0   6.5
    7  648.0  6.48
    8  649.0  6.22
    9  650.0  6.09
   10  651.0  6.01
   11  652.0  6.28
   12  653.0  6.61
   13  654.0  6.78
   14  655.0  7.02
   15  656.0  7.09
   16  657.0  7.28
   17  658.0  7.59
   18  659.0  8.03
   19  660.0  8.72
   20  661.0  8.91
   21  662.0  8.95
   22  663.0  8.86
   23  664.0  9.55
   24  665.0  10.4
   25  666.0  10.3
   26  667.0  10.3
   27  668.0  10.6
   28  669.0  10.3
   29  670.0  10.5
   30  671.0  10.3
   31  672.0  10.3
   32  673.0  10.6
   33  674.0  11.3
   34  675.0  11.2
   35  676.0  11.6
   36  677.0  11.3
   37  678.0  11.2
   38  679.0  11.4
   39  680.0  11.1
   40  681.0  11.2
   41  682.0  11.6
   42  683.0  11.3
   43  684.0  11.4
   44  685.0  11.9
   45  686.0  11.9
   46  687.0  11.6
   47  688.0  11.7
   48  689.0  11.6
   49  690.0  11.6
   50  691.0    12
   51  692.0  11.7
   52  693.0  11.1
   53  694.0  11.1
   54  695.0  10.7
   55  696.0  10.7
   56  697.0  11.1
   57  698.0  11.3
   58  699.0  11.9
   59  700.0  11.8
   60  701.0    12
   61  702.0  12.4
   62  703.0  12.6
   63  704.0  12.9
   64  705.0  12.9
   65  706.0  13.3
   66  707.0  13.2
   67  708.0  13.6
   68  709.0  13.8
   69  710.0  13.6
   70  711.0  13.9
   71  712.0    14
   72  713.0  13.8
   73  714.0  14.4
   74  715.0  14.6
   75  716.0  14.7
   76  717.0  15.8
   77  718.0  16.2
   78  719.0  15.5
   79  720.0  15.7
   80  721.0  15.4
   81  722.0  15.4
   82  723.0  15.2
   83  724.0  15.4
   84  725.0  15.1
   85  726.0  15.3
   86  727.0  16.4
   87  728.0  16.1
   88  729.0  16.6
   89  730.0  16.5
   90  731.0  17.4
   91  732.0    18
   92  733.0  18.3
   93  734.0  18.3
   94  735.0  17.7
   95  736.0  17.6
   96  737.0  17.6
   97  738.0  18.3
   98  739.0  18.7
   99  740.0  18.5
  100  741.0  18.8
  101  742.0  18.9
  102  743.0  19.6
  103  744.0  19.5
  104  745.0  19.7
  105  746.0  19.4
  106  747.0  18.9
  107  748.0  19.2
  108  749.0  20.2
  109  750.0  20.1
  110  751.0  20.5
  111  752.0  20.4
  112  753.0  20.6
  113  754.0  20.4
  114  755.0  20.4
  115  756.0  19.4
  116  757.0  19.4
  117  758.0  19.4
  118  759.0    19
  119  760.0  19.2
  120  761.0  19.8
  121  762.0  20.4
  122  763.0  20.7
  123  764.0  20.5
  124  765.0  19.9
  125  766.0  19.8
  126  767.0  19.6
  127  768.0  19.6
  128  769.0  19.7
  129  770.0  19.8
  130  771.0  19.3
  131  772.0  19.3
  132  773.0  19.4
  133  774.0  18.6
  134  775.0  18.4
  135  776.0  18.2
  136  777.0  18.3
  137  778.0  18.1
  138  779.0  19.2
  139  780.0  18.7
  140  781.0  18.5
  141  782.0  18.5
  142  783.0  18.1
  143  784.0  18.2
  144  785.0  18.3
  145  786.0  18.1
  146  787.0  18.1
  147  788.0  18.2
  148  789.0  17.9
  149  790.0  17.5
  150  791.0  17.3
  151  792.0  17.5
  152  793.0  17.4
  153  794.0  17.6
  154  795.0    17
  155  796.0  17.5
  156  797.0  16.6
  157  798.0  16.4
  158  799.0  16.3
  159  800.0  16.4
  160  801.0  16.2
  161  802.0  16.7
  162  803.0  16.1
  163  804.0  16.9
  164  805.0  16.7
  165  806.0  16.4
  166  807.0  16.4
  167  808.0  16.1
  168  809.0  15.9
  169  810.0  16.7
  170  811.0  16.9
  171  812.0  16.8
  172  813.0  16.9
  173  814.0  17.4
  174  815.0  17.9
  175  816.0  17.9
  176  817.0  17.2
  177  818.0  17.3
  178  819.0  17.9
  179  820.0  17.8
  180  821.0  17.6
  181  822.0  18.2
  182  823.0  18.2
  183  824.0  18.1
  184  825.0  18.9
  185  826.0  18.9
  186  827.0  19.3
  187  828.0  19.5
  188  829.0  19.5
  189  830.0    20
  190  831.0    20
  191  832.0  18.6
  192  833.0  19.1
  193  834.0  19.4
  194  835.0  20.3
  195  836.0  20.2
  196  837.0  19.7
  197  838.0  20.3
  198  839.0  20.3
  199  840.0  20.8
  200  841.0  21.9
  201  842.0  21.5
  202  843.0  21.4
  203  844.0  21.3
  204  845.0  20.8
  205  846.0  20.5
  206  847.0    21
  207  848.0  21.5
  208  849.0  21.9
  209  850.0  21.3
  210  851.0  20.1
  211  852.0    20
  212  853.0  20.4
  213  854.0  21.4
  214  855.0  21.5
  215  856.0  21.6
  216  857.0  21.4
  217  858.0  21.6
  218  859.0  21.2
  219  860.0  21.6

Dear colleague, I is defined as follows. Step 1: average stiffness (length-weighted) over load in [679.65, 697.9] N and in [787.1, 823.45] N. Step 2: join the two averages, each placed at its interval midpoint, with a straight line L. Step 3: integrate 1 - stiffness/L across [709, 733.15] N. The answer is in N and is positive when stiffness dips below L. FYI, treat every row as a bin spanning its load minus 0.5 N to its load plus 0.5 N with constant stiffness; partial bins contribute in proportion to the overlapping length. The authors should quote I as -4.60 N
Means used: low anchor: 11.4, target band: 15.5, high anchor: 17.1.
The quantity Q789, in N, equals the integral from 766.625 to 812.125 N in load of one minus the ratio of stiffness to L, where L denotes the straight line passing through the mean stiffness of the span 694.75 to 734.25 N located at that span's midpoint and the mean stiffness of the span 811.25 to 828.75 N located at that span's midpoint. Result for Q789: -2.2 N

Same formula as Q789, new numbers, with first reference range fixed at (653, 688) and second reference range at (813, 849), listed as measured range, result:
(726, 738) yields -3.19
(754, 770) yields -4.59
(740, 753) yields -4.58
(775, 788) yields -1.43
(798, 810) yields 0.98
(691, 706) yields -0.13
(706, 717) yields -1.38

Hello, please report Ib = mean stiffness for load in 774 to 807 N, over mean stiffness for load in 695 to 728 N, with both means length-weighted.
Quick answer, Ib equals 1.27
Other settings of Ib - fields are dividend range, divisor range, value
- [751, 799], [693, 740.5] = 1.27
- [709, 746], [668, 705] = 1.45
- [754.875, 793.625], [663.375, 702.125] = 1.69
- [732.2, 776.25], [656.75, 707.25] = 1.76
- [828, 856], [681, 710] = 1.72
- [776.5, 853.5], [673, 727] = 1.44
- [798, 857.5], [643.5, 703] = 1.92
